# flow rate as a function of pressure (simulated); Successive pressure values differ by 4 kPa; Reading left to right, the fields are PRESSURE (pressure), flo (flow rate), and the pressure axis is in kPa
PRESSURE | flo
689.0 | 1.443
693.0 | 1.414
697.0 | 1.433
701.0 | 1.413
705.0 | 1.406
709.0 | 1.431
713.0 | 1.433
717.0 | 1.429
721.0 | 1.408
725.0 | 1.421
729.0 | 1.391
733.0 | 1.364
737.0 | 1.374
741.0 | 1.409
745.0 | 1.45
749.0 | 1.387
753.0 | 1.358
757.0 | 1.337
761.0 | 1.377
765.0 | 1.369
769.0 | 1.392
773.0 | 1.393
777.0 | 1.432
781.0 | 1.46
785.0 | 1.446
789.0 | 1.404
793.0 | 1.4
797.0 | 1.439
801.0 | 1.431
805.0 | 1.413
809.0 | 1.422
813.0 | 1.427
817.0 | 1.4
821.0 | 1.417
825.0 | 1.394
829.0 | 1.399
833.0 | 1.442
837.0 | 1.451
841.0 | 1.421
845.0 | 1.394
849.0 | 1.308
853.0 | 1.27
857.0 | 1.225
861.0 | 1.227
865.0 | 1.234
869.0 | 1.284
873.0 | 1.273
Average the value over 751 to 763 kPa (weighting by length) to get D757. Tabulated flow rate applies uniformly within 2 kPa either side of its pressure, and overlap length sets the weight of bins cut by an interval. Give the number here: 1.36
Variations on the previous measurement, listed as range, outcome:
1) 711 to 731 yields 1.42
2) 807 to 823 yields 1.42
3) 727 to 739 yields 1.38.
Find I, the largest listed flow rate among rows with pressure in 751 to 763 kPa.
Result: 1.377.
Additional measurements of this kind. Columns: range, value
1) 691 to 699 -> 1.433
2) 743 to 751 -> 1.45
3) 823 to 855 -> 1.451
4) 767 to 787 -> 1.46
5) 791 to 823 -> 1.439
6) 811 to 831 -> 1.427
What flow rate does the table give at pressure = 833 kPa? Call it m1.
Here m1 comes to 1.442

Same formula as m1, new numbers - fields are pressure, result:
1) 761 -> 1.377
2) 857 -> 1.225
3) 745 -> 1.45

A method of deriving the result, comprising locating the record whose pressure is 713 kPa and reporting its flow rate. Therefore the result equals 1.433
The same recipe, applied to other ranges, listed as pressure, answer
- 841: 1.421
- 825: 1.394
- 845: 1.394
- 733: 1.364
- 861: 1.227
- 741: 1.409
